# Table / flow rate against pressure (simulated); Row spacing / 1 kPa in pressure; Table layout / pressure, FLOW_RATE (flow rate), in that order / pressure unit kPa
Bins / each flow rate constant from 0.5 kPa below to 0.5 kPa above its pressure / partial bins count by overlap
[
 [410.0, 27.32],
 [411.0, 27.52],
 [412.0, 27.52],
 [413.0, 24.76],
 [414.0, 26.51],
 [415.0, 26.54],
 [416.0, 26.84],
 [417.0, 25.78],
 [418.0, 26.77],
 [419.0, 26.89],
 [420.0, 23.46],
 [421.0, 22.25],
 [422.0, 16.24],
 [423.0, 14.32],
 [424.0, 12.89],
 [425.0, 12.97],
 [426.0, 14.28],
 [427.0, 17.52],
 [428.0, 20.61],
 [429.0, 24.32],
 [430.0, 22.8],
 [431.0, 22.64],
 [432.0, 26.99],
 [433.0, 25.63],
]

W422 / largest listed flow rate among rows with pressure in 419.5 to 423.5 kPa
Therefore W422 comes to 23.46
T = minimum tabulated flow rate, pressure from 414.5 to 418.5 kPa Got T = 25.78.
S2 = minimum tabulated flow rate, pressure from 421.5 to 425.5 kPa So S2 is 12.89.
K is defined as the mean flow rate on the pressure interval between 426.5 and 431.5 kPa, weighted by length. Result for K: 21.6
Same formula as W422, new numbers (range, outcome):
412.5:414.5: 26.51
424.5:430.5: 24.32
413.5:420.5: 26.89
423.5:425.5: 12.97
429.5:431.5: 22.8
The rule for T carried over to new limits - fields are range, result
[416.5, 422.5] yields 16.24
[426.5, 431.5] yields 17.52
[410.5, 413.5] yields 24.76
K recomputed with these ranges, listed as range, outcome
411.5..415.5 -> 26.3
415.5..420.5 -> 25.9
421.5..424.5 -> 14.5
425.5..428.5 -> 17.5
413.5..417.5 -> 26.4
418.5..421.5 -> 24.2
